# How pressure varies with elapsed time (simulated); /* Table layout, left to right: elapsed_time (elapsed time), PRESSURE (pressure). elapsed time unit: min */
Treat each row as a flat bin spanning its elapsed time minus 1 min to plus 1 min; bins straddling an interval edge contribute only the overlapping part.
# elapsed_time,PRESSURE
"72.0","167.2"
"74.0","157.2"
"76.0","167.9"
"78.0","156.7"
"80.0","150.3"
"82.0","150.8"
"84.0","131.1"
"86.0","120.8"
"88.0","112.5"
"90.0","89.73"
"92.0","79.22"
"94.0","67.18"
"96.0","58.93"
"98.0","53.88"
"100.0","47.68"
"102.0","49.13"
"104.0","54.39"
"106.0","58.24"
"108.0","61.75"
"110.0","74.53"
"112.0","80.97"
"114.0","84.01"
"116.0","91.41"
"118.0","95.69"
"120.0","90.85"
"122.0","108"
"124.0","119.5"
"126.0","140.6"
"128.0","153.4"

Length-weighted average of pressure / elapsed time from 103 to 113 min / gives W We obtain 66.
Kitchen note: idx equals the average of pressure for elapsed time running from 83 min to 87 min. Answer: 126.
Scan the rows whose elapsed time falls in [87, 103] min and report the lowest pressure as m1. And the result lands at 47.68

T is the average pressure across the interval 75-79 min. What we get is 162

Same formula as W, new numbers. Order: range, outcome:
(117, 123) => 98.2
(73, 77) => 163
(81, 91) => 121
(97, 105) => 51.3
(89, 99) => 69.8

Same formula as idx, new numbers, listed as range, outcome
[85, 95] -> 93.9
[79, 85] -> 144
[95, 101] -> 53.5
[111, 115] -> 82.5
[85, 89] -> 117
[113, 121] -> 90.5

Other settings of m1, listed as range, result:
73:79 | 156.7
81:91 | 89.73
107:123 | 61.75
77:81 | 150.3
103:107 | 54.39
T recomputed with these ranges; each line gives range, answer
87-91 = 101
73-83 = 157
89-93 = 84.5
